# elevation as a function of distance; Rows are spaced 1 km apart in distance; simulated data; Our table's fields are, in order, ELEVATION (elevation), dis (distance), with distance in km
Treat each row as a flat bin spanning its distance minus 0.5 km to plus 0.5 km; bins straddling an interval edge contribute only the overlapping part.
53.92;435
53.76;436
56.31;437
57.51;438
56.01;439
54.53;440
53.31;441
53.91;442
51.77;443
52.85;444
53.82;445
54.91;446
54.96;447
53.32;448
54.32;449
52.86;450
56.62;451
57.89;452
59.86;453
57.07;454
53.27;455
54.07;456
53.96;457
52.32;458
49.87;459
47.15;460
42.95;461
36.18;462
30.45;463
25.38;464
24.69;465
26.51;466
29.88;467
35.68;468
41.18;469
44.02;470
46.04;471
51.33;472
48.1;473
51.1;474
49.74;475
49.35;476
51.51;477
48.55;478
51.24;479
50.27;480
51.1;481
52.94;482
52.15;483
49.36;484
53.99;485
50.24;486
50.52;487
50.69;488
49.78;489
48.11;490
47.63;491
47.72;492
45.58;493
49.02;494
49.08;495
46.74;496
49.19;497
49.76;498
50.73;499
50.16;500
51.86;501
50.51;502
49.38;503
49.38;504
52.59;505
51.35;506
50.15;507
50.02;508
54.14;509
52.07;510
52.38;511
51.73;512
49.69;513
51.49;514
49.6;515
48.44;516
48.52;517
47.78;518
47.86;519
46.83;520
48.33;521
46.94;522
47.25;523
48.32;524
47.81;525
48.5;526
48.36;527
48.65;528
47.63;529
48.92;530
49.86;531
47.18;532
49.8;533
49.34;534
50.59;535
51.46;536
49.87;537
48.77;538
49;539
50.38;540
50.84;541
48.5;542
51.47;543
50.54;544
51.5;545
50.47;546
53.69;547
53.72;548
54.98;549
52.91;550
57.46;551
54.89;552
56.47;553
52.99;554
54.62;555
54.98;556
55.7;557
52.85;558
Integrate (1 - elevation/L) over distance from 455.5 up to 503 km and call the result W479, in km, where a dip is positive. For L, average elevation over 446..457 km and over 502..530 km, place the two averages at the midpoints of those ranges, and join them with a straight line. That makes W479 5.5 km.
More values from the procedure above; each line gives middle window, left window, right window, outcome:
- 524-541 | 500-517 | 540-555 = 1.0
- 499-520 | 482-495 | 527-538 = -0.4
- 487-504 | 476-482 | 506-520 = 0.4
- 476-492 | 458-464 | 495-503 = -1.4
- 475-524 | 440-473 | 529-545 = -1.2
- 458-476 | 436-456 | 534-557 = 4.6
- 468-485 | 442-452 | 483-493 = 0.6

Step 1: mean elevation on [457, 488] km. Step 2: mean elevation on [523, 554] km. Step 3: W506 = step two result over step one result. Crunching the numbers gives 1.1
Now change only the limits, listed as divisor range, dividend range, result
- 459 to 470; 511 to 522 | 1.40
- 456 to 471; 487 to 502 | 1.25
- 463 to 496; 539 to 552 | 1.14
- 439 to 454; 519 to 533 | 0.88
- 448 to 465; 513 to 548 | 1.02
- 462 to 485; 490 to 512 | 1.14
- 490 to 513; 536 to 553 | 1.04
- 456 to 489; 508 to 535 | 1.08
